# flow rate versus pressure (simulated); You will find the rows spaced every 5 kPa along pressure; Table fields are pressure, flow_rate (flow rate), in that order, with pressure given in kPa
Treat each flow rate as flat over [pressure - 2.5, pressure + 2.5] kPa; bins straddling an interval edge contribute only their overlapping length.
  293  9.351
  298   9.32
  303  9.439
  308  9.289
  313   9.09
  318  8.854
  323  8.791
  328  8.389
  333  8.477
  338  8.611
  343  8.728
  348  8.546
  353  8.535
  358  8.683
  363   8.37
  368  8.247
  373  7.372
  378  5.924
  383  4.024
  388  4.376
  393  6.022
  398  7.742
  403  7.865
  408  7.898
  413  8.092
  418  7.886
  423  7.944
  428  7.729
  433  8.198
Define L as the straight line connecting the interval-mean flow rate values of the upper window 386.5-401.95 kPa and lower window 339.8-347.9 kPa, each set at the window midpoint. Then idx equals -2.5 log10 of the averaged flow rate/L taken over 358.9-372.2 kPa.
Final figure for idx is -0.08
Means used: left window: 8.66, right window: 6.33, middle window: 8.23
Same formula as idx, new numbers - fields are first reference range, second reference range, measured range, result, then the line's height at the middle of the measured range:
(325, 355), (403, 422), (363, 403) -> 0.26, 8.19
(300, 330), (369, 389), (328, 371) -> -0.18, 7.22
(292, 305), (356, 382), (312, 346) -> -0.02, 8.56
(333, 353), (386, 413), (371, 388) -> 0.34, 7.53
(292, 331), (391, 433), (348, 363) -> -0.01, 8.46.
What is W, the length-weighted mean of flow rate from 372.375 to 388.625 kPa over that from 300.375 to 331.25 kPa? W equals 0.6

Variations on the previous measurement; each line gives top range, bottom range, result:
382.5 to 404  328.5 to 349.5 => 0.71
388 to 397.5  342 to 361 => 0.69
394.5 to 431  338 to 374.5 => 0.93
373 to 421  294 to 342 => 0.75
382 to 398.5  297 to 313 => 0.58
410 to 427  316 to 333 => 0.92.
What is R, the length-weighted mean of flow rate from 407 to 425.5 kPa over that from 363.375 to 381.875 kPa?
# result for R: 1.1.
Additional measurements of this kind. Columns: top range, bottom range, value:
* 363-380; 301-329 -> 0.82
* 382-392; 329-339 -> 0.53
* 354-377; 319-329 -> 0.93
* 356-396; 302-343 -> 0.75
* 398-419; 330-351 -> 0.92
